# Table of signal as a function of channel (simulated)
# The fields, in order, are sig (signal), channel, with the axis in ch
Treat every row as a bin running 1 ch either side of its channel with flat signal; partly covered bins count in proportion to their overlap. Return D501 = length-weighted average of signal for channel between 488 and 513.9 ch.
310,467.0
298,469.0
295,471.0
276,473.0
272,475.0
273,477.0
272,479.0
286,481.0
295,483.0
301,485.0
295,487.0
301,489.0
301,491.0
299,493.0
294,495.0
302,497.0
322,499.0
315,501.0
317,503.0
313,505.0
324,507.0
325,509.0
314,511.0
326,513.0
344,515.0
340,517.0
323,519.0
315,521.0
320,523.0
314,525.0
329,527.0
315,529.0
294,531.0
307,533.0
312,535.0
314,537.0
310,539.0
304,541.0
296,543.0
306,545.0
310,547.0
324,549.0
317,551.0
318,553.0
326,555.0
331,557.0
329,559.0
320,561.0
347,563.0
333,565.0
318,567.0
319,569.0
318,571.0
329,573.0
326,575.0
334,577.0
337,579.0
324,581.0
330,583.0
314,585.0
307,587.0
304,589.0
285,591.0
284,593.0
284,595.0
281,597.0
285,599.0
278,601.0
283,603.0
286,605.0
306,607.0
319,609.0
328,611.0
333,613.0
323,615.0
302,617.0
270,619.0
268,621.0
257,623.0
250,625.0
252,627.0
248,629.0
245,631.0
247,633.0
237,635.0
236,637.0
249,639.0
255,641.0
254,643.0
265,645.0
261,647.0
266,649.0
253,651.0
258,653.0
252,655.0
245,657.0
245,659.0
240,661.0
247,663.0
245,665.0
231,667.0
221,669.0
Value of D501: 312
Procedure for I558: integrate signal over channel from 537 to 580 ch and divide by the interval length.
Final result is 321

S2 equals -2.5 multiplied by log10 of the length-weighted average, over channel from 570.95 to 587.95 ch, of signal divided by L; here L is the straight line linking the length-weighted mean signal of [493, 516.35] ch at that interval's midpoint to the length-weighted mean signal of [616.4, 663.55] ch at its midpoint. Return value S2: -0.15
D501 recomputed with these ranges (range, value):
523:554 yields 312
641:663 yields 254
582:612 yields 298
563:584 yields 328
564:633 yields 298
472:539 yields 308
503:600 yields 316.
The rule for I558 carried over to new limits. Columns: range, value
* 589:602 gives 284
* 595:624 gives 294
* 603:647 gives 273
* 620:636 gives 250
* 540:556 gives 313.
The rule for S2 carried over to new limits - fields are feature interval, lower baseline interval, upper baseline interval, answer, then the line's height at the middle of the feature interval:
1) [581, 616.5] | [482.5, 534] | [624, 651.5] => -0.12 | 270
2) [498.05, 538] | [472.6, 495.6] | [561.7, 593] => -0.07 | 300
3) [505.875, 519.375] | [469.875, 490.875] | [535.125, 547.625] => -0.11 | 298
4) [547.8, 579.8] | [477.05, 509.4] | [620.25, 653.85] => -0.17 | 278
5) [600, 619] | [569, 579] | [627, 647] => -0.08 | 283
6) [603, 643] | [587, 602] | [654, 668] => -0.02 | 269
